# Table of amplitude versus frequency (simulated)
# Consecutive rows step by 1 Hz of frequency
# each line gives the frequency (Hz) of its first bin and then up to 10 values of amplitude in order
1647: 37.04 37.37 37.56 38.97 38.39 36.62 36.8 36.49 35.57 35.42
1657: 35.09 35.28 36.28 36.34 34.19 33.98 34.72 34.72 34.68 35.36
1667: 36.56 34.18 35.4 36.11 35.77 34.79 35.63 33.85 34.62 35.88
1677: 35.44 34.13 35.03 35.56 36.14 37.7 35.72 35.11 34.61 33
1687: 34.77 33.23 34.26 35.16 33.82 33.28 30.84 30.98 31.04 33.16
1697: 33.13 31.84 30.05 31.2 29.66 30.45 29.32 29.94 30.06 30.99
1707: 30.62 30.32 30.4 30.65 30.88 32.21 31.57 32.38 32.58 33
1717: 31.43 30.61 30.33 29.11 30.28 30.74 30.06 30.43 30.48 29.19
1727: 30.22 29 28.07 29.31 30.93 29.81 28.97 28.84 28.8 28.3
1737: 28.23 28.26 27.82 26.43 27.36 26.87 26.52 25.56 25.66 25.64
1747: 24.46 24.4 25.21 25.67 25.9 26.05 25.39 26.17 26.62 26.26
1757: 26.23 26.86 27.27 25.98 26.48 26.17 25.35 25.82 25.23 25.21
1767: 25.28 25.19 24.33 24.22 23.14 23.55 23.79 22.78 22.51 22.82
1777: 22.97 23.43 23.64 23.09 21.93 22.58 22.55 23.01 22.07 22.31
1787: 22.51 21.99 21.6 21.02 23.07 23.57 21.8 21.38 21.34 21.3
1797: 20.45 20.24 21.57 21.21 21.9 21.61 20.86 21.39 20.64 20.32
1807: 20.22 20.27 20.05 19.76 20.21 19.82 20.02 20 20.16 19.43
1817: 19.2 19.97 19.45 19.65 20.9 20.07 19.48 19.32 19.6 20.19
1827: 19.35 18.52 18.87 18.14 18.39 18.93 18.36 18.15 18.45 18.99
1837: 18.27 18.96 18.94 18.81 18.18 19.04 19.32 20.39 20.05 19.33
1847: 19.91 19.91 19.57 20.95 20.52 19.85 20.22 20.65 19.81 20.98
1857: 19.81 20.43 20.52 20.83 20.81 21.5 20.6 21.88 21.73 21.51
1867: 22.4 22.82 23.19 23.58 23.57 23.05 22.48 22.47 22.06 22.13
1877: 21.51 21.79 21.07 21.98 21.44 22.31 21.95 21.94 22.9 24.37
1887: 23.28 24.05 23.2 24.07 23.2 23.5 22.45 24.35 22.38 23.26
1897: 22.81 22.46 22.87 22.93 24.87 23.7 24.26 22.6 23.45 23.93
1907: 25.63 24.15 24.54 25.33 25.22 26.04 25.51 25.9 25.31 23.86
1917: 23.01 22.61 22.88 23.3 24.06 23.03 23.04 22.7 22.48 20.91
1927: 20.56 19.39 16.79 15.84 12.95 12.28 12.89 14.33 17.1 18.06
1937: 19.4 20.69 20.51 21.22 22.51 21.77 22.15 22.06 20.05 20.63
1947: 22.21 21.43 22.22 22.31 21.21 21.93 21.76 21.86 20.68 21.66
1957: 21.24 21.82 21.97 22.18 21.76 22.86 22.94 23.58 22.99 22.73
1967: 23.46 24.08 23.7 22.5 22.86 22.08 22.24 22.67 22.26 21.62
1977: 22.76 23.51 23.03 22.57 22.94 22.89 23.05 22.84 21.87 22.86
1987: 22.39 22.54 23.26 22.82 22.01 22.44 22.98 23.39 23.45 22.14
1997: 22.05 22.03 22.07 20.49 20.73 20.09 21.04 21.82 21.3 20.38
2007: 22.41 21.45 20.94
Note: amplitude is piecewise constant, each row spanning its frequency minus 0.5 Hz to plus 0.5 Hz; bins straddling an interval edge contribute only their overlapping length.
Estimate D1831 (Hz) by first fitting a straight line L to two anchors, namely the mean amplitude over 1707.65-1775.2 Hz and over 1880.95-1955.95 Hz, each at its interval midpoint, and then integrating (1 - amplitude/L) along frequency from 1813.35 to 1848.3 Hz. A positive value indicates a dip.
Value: 7.8 Hz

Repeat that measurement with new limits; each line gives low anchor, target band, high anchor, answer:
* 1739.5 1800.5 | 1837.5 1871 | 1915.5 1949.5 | 2.3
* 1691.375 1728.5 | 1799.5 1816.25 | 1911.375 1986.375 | 4.1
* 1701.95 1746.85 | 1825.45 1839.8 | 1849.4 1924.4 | 3.6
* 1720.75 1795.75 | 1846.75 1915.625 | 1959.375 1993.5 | 4.0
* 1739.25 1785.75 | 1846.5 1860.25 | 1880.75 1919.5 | 2.2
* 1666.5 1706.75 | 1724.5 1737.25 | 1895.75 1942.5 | 0.8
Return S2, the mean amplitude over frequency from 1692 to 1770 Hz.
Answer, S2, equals 28.6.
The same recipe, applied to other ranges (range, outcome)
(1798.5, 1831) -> 20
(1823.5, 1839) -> 18.8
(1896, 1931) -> 23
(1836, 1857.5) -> 19.7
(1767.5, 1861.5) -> 20.7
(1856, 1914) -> 22.9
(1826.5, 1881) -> 20.4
